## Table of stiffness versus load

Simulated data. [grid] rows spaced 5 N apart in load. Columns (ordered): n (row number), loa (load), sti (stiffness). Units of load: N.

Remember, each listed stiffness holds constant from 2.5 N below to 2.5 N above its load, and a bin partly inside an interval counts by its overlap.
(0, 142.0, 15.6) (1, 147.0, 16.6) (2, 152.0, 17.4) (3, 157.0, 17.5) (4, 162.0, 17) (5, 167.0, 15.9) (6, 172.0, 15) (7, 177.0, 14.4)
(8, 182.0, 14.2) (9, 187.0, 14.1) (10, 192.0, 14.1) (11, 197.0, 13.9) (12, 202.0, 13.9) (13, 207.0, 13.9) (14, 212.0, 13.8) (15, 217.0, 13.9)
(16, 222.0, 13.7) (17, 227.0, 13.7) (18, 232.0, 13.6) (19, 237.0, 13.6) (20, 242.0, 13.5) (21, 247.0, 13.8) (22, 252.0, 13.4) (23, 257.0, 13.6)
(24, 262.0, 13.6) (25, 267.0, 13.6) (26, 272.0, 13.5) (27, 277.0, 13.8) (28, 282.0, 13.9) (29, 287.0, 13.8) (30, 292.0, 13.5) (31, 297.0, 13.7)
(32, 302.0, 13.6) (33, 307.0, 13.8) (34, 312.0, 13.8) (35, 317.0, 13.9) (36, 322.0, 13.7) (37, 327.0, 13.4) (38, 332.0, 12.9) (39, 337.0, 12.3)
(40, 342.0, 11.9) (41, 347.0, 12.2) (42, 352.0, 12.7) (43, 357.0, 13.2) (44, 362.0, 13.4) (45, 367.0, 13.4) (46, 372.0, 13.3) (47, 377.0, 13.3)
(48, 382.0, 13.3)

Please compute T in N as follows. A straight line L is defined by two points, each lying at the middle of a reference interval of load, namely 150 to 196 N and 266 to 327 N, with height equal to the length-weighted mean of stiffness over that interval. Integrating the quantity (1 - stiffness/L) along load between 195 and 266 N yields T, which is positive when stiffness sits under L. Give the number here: 4.5 N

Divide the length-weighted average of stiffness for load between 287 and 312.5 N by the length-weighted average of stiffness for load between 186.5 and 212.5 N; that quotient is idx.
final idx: 0.98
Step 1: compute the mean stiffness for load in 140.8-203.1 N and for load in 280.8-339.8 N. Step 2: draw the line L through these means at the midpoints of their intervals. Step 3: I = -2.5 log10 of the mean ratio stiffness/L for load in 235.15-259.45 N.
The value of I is 0.06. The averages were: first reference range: 15.4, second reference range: 13.5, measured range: 13.6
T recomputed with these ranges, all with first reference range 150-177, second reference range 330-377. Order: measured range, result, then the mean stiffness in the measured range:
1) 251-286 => 1.8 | 13.6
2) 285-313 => 0.3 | 13.7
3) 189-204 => 1.7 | 14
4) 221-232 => 1.1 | 13.7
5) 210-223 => 1.3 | 13.8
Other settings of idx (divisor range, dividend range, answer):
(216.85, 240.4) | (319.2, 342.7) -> 0.95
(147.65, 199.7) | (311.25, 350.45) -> 0.84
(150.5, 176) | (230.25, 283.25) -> 0.83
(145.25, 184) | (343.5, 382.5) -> 0.82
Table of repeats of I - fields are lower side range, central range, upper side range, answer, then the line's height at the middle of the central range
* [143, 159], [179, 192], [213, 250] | 0.10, 15.6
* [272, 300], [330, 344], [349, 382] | 0.09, 13.4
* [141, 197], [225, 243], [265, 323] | 0.08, 14.6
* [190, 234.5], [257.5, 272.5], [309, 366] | -0.01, 13.5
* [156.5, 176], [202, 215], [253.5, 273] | 0.09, 15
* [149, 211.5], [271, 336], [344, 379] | 0.01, 13.7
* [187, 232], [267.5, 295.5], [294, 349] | -0.02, 13.4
